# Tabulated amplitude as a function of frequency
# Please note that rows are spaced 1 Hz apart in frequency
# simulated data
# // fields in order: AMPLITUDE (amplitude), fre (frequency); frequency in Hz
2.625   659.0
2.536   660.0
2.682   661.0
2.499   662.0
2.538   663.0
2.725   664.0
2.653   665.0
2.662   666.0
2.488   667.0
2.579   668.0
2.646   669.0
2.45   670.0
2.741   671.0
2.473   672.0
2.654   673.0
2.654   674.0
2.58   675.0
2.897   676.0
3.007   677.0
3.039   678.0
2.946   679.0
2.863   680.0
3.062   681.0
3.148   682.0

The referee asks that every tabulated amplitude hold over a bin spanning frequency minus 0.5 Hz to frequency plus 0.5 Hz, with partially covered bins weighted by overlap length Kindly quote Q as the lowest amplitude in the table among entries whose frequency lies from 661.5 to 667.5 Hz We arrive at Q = 2.488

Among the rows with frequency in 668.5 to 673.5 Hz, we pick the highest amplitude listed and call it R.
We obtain 2.741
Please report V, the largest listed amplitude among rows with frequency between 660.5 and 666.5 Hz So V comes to 2.725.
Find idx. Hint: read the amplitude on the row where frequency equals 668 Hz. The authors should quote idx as 2.579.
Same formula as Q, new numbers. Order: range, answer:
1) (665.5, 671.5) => 2.45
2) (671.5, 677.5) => 2.473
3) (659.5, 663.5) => 2.499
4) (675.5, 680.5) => 2.863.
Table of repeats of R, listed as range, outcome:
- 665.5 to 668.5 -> 2.662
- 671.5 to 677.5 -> 3.007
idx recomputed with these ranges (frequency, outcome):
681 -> 3.062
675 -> 2.58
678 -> 3.039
